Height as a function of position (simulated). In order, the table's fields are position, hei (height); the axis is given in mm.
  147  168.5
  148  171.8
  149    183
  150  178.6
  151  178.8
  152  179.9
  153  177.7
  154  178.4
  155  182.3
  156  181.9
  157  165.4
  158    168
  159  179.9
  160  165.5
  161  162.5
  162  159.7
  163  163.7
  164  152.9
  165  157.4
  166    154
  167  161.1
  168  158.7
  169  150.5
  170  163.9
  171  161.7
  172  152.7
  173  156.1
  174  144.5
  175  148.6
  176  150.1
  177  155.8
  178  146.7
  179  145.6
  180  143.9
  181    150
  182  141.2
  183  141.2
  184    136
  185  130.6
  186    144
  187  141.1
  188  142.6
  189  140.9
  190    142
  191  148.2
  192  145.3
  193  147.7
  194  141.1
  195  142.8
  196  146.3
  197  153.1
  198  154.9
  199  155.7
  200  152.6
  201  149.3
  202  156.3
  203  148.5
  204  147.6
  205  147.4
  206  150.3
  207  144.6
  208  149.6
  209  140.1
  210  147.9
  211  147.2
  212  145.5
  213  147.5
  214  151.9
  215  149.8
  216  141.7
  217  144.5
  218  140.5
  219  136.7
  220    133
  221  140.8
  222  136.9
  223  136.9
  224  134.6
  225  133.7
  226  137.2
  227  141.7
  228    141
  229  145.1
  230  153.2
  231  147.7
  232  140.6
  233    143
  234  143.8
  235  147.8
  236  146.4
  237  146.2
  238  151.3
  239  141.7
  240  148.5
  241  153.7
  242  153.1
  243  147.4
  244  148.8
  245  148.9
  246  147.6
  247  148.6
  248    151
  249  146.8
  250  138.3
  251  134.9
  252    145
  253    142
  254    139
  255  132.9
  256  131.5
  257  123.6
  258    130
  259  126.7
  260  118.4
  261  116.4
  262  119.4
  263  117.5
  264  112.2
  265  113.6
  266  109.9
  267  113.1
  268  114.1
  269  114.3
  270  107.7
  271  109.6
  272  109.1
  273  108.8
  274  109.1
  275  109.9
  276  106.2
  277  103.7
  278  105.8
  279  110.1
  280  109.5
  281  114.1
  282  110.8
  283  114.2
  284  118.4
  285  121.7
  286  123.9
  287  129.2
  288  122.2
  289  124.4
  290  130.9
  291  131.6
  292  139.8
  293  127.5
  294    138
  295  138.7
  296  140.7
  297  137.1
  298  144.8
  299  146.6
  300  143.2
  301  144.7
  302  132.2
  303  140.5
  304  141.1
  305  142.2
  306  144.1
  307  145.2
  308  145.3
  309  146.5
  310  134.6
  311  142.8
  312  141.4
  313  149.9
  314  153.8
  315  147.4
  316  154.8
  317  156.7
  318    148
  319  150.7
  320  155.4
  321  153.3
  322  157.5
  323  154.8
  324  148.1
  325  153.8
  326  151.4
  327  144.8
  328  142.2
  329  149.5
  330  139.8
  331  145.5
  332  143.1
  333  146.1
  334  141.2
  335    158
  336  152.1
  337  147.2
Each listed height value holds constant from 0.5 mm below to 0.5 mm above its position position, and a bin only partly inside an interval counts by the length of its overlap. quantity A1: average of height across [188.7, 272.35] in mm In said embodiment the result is 139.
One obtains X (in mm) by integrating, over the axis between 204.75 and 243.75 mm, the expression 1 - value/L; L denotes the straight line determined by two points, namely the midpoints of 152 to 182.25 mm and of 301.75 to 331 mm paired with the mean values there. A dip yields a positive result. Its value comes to 2.68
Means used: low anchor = 160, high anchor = 147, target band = 144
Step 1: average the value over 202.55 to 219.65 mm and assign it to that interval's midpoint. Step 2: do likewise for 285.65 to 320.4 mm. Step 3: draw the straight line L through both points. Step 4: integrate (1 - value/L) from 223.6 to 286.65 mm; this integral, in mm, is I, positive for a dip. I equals 6.10 mm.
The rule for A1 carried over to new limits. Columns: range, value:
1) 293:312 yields 141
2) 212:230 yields 141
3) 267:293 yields 116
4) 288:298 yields 134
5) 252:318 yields 128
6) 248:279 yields 121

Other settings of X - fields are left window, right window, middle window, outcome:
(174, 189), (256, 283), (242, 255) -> -2.6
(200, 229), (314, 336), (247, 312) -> 8.8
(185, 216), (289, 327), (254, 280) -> 5.4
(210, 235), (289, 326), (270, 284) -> 3.3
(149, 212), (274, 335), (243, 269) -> 2.4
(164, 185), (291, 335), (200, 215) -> 0.1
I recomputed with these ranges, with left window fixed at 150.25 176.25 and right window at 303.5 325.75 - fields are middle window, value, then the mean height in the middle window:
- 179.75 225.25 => 4.40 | 144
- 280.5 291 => 2.08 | 121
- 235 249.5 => 0.69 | 149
